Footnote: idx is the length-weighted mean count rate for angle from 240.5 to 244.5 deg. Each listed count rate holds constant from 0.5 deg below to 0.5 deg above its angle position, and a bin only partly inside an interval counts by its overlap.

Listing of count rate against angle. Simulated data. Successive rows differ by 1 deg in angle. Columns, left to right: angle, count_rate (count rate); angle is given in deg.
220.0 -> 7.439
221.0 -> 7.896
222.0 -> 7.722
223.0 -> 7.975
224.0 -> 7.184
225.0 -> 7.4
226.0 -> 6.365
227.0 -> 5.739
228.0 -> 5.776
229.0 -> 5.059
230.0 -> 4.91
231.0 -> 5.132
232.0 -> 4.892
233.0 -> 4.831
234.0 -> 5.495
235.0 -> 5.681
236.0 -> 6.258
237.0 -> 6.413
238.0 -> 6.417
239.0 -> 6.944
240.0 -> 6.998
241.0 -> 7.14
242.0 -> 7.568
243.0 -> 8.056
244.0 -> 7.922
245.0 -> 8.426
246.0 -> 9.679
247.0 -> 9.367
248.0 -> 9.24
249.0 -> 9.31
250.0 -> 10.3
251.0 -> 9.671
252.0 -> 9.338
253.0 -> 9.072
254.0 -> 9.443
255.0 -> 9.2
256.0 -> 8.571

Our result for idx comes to 7.67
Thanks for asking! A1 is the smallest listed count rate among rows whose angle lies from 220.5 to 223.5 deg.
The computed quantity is 7.722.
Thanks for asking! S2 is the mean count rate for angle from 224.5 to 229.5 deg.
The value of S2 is 6.07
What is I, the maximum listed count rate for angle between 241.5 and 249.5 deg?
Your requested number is 9.679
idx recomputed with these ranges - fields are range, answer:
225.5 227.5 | 6.05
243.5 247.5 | 8.85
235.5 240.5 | 6.61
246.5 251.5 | 9.58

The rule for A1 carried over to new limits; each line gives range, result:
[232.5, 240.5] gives 4.831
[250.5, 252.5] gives 9.338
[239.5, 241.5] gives 6.998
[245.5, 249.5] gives 9.24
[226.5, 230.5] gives 4.91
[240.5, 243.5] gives 7.14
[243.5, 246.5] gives 7.922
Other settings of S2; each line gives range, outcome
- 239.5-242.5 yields 7.24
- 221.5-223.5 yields 7.85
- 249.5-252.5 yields 9.77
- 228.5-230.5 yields 4.98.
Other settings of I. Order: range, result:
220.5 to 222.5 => 7.896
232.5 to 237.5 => 6.413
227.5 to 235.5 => 5.776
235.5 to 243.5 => 8.056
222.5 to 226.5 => 7.975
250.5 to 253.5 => 9.671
